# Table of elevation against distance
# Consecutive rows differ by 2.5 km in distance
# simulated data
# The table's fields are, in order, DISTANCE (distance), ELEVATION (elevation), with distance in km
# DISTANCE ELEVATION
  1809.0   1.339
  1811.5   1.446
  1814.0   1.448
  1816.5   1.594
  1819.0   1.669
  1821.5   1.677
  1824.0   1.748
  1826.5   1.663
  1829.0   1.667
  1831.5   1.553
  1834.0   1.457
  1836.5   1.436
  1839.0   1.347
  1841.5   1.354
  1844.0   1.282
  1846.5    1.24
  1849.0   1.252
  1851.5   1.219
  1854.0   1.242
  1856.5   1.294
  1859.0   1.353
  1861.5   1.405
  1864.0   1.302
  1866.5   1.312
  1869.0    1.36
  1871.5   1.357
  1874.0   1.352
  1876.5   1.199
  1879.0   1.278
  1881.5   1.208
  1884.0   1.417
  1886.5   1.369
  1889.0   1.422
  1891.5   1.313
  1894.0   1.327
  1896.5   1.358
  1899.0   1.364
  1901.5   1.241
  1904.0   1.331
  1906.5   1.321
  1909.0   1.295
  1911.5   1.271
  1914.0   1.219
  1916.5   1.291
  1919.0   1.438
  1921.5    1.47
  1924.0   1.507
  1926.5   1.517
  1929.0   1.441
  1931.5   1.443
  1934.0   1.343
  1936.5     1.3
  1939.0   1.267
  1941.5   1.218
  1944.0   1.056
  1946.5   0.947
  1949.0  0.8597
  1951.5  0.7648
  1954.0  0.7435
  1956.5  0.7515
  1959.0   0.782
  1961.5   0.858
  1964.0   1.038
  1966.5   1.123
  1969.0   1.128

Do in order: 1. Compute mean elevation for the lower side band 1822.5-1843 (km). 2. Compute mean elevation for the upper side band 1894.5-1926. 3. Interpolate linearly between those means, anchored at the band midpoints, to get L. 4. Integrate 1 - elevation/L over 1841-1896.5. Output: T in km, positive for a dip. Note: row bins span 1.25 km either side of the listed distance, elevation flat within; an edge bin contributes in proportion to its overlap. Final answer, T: 5.0 km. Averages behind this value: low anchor 1.53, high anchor 1.35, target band 1.31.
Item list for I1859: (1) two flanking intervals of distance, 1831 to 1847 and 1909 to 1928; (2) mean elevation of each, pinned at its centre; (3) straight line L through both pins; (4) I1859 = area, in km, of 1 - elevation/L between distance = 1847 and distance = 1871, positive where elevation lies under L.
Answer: 1.3 km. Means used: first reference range 1.38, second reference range 1.38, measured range 1.3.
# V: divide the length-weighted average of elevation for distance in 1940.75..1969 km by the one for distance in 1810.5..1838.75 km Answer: 0.6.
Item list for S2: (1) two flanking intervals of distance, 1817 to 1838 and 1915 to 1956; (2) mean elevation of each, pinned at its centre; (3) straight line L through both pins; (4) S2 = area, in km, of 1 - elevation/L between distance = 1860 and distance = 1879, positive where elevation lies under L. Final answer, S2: 1.7 km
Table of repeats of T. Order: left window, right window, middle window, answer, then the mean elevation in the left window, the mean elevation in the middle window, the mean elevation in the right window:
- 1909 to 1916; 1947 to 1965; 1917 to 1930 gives -3.6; 1.26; 1.46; 0.83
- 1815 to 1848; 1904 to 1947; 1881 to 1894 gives 0.4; 1.51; 1.35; 1.32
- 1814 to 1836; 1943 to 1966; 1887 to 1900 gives -1.5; 1.61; 1.36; 0.873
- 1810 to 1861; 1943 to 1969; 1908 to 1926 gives -4.8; 1.45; 1.36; 0.902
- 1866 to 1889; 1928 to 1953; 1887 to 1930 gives -4.2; 1.32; 1.36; 1.16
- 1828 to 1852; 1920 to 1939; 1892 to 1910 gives 1.1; 1.38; 1.32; 1.42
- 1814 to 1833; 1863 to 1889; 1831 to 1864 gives 3.5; 1.64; 1.33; 1.32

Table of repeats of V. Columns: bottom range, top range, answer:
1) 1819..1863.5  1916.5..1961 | 0.82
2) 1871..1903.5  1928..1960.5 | 0.81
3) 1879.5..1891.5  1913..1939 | 1.04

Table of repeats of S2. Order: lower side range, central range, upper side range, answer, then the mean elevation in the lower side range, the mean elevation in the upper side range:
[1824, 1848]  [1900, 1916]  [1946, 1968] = -2.5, 1.46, 0.875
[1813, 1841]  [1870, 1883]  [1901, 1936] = 1.6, 1.56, 1.37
